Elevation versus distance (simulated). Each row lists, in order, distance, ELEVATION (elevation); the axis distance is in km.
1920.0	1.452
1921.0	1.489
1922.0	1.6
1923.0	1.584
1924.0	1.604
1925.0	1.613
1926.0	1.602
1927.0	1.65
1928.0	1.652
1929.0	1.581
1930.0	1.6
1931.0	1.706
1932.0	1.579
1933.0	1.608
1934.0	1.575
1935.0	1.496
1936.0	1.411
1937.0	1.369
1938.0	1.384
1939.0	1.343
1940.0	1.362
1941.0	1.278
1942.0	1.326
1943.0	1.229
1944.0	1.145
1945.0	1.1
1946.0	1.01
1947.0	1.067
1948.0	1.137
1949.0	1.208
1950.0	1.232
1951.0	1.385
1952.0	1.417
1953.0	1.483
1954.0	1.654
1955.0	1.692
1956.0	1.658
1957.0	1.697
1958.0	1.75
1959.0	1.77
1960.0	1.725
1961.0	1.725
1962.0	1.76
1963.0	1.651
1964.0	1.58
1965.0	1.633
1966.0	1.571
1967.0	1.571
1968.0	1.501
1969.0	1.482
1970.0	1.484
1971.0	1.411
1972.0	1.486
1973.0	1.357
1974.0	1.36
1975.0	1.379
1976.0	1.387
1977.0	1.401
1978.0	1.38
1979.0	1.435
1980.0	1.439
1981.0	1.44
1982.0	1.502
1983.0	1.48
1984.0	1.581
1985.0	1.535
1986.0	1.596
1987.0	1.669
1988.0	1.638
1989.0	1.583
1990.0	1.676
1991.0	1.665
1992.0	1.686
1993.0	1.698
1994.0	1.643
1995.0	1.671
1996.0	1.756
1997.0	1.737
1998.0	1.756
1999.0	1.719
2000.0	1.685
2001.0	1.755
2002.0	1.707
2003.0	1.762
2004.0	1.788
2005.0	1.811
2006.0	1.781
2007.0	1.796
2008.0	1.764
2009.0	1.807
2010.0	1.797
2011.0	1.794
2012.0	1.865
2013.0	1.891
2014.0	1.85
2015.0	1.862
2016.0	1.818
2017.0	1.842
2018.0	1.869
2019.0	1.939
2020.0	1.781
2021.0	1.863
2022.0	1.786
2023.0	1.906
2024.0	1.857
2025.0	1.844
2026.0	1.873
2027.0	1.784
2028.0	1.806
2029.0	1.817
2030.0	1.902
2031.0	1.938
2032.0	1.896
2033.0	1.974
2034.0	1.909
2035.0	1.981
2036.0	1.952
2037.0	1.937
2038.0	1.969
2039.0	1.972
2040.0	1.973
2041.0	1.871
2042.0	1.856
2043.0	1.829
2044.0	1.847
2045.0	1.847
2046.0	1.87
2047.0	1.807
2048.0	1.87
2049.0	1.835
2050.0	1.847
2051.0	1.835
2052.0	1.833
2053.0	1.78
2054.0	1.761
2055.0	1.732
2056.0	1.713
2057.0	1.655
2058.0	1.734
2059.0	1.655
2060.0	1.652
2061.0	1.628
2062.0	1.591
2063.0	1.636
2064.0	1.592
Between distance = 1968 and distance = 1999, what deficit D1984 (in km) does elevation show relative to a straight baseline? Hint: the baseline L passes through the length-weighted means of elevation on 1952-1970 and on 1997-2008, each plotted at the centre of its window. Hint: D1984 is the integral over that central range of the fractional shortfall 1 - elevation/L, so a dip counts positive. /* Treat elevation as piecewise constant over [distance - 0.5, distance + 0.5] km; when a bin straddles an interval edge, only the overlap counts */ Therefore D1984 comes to 2.8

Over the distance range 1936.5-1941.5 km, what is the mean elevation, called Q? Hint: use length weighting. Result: 1.35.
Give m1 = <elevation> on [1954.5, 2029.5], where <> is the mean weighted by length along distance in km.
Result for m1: 1.68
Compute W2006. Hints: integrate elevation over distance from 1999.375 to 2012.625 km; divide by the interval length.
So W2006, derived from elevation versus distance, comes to 1.78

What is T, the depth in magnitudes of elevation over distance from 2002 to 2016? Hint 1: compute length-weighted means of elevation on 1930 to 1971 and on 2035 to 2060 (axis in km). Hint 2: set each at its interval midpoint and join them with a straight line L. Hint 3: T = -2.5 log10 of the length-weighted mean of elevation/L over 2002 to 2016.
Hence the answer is -0.08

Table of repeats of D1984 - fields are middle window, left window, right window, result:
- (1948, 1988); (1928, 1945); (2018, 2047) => 1.46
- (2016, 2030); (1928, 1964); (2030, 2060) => -0.65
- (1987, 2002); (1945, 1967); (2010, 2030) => 0.17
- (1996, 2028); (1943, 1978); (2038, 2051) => -1.79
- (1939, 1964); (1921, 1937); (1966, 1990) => 1.62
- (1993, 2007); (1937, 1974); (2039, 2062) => -1.10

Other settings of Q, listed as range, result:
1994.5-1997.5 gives 1.72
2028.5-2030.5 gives 1.86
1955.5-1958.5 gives 1.7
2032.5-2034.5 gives 1.94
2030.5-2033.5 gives 1.94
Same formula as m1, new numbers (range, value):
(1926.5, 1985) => 1.47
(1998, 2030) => 1.81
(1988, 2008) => 1.72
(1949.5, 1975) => 1.56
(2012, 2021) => 1.86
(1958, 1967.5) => 1.67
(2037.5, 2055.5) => 1.85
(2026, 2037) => 1.9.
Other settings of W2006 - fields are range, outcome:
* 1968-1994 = 1.51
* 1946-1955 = 1.33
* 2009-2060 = 1.85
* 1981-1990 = 1.57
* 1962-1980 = 1.48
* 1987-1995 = 1.66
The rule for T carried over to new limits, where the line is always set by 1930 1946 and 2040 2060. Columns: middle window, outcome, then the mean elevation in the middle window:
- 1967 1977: 0.059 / 1.43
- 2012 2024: -0.107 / 1.86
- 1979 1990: 0.009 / 1.55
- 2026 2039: -0.102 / 1.91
